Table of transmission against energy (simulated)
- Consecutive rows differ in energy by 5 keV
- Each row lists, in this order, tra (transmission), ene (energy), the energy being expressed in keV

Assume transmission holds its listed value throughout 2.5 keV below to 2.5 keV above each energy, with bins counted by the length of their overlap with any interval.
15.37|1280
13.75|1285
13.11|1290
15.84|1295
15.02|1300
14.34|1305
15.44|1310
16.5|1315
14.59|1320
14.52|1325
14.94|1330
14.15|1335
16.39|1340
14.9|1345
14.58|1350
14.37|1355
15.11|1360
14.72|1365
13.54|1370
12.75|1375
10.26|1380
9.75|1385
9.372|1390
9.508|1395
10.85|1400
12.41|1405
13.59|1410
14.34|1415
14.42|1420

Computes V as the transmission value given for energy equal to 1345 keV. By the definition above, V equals 14.9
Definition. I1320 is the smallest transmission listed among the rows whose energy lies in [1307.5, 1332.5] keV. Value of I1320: 14.52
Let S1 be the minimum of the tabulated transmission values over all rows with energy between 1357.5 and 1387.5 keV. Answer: 9.75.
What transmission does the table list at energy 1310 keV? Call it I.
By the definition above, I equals 15.44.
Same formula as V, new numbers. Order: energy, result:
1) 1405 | 12.41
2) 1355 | 14.37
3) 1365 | 14.72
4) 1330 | 14.94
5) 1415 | 14.34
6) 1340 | 16.39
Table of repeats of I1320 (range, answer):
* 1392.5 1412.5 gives 9.508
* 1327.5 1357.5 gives 14.15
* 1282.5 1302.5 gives 13.11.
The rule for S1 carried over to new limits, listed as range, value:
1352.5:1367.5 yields 14.37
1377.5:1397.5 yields 9.372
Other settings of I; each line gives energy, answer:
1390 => 9.372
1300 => 15.02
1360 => 15.11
